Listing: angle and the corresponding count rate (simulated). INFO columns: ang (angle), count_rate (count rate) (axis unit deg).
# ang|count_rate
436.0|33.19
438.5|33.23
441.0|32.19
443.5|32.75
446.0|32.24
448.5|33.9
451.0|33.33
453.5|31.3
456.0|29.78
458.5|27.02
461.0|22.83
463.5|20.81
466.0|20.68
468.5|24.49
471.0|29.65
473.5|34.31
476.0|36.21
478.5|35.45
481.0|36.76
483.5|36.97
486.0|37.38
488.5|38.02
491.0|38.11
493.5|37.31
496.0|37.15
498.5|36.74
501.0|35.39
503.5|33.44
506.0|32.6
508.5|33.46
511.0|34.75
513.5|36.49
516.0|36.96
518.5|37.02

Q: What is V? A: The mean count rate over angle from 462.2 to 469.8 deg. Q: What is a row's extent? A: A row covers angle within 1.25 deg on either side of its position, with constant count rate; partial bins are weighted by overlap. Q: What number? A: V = 22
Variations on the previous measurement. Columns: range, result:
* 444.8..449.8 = 33.1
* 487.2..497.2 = 37.6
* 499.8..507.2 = 33.8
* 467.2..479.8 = 32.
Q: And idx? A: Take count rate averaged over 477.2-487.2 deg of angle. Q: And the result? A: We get 36.6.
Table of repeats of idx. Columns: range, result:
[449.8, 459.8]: 30.3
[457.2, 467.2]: 22.9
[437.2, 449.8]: 32.9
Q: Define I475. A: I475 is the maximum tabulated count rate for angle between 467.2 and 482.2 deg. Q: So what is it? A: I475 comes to 36.76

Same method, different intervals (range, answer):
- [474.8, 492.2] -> 38.11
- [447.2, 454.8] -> 33.9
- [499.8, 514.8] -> 36.49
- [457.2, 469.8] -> 27.02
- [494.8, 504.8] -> 37.15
